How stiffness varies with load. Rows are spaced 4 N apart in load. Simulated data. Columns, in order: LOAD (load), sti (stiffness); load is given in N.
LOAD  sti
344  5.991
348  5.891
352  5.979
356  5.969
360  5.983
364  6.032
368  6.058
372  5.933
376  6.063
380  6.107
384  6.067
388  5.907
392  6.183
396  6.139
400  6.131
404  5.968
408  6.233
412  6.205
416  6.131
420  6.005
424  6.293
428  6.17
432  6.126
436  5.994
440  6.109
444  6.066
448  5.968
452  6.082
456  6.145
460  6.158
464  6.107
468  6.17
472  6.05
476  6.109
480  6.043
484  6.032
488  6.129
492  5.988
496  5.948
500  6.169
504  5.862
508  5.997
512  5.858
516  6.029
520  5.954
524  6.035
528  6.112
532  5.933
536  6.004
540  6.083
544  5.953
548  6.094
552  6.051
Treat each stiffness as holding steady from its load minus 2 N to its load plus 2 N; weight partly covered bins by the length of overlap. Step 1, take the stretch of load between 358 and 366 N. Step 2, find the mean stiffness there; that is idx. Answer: 6.01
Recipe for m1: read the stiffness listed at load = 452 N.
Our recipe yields 6.082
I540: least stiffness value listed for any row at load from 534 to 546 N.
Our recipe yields 5.953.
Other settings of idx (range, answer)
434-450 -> 6.03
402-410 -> 6.1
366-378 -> 6.02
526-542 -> 6.03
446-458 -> 6.07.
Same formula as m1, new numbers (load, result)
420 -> 6.005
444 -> 6.066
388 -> 5.907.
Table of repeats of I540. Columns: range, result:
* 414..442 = 5.994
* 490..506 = 5.862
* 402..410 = 5.968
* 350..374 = 5.933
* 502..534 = 5.858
